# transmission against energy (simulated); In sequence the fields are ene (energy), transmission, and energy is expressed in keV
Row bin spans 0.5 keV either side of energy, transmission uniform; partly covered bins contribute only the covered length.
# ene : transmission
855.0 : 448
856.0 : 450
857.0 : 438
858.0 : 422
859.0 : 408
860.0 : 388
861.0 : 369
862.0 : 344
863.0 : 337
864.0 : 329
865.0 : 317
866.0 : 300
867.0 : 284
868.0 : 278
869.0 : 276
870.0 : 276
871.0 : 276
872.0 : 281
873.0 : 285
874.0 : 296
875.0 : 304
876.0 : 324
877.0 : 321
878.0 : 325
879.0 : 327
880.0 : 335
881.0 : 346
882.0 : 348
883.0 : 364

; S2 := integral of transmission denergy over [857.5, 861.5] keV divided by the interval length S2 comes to 397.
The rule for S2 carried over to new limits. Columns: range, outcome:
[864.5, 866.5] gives 308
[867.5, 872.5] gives 277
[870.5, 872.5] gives 278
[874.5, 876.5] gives 314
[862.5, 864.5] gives 333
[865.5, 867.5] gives 292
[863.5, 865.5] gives 323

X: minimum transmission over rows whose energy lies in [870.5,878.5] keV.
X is 276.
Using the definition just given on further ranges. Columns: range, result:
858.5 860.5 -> 388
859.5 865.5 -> 317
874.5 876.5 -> 304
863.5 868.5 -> 278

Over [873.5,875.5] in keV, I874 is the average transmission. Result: 300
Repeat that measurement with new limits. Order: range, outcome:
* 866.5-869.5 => 279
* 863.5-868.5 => 302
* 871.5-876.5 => 298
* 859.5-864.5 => 353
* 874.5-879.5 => 320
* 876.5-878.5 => 323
